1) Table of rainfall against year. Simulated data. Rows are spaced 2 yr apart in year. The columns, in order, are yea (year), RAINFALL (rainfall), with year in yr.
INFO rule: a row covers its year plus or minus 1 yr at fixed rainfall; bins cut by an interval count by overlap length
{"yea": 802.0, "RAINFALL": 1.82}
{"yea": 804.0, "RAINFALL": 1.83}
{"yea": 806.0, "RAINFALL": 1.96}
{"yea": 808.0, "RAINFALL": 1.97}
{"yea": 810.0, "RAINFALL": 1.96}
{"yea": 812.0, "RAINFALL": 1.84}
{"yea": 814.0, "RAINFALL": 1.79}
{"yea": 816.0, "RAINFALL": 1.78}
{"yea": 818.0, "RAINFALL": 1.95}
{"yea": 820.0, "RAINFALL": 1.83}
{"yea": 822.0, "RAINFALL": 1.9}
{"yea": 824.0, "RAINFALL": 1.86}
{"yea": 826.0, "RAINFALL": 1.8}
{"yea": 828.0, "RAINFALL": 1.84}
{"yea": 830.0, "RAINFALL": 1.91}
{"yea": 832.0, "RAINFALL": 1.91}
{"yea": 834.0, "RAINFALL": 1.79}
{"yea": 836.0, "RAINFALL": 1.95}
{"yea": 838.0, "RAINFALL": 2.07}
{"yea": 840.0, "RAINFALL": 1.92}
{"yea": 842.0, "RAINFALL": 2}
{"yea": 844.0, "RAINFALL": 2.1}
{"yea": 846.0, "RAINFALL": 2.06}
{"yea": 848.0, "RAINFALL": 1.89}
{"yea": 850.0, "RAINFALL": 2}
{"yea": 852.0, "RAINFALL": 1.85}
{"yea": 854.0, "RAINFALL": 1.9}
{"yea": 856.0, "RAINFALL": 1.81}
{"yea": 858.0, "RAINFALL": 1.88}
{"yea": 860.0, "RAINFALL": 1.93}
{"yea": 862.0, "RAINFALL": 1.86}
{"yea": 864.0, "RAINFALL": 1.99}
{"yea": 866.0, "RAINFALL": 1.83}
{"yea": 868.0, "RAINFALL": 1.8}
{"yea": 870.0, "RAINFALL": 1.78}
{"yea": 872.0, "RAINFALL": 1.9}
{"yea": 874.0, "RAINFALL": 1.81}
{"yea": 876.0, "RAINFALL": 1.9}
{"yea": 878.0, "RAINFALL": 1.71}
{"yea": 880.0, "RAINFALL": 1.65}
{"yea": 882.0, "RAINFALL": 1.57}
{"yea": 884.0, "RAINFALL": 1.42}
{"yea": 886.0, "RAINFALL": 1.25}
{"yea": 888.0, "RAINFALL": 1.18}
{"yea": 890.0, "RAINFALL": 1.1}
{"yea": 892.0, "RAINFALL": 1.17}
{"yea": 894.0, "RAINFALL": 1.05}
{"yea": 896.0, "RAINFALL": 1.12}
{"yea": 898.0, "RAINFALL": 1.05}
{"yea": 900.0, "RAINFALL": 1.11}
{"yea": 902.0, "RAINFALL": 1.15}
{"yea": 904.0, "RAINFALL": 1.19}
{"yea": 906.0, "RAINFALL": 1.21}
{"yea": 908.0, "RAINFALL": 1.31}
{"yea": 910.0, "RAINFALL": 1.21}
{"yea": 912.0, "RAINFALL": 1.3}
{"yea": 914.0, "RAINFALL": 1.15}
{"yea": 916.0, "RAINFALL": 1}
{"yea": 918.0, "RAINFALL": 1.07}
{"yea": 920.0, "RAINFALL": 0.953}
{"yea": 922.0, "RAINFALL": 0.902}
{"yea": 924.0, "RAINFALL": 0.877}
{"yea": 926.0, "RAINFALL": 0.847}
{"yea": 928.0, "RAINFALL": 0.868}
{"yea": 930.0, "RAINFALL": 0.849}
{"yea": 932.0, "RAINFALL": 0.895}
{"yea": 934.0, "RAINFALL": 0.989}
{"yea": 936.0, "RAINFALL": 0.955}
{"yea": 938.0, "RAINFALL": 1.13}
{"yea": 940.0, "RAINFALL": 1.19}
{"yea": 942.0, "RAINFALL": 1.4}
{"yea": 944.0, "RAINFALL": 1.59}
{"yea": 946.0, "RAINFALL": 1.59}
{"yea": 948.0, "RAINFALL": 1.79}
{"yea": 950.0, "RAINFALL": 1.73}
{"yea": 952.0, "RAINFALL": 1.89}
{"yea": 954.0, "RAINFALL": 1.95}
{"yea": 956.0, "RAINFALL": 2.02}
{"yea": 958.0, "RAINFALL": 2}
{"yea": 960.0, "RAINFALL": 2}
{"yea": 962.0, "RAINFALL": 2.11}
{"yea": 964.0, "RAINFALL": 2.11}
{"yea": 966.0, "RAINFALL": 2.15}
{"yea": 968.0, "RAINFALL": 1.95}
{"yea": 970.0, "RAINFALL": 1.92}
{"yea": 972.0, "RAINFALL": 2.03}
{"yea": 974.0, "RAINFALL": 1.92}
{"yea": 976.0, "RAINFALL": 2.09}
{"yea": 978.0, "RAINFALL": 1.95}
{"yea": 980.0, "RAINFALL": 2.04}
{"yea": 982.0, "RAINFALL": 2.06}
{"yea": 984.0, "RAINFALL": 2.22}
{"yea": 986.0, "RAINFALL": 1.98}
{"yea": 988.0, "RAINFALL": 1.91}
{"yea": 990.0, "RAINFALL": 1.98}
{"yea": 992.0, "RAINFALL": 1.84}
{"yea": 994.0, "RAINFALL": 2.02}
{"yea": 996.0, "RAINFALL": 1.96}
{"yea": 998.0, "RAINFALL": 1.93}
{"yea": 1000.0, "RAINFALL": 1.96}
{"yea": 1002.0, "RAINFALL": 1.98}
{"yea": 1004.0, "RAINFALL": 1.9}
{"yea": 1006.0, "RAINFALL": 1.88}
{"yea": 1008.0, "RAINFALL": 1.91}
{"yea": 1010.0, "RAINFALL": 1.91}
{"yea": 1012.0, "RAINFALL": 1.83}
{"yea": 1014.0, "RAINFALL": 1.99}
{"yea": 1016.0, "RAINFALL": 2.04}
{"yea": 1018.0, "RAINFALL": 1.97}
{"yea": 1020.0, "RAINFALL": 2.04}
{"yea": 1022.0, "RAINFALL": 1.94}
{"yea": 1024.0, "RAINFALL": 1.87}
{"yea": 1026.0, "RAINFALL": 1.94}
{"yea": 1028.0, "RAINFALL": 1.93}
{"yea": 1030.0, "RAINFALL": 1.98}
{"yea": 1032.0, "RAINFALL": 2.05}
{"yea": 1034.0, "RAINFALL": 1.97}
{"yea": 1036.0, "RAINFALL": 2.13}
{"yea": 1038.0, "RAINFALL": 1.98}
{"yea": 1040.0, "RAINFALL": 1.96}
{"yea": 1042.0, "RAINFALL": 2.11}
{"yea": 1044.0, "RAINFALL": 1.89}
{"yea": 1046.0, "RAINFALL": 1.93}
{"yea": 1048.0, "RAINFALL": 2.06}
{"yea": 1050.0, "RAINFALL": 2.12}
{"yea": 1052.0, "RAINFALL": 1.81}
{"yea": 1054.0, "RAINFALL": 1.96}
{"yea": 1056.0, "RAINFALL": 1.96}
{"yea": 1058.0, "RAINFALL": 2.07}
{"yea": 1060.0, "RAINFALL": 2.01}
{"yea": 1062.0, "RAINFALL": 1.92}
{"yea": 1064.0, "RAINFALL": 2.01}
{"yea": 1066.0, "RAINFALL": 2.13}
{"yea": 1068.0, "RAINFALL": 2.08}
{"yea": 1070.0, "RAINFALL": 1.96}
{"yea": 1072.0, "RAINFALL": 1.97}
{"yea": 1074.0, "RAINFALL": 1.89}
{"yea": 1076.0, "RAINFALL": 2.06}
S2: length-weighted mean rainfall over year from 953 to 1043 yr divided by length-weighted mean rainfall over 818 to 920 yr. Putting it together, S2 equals 1.23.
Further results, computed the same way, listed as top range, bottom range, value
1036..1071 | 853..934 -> 1.47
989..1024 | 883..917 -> 1.65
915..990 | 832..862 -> 0.83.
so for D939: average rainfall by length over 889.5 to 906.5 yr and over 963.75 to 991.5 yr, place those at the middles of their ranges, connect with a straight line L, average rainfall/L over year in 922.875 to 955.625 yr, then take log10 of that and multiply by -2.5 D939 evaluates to 0.24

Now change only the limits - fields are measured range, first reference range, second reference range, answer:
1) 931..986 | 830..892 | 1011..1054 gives 0.08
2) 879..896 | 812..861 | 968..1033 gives 0.44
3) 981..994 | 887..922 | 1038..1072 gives -0.24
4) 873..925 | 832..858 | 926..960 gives 0.32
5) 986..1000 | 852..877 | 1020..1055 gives 0.00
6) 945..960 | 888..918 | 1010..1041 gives -0.25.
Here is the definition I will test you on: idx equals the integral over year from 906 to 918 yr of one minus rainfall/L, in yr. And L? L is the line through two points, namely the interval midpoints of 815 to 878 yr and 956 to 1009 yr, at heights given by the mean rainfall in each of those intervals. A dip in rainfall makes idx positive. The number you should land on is 4.7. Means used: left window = 1.89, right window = 1.99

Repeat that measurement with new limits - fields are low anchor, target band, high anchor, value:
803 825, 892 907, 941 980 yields 6.1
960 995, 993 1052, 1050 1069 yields 1.1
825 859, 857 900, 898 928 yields -1.5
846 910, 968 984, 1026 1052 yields -1.6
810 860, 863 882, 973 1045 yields 1.1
